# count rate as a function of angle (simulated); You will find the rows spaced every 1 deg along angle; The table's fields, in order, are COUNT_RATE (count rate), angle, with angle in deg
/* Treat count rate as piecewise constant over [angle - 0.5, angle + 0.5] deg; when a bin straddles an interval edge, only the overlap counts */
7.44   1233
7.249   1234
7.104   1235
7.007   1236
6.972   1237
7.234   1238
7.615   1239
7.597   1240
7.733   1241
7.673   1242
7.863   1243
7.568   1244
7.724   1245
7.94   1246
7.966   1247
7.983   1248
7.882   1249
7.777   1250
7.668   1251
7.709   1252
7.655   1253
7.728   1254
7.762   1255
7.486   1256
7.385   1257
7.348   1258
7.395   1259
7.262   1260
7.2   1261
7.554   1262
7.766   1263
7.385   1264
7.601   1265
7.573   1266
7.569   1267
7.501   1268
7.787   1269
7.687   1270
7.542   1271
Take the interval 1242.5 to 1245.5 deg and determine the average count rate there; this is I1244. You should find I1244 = 7.72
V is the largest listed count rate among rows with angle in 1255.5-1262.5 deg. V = 7.554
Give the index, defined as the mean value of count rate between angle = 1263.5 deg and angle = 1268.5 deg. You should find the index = 7.53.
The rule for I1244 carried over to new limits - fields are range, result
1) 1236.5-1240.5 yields 7.35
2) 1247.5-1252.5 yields 7.8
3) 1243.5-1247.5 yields 7.8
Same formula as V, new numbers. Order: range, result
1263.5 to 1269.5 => 7.787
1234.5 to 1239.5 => 7.615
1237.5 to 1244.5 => 7.863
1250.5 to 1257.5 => 7.762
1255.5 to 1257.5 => 7.486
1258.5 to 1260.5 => 7.395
